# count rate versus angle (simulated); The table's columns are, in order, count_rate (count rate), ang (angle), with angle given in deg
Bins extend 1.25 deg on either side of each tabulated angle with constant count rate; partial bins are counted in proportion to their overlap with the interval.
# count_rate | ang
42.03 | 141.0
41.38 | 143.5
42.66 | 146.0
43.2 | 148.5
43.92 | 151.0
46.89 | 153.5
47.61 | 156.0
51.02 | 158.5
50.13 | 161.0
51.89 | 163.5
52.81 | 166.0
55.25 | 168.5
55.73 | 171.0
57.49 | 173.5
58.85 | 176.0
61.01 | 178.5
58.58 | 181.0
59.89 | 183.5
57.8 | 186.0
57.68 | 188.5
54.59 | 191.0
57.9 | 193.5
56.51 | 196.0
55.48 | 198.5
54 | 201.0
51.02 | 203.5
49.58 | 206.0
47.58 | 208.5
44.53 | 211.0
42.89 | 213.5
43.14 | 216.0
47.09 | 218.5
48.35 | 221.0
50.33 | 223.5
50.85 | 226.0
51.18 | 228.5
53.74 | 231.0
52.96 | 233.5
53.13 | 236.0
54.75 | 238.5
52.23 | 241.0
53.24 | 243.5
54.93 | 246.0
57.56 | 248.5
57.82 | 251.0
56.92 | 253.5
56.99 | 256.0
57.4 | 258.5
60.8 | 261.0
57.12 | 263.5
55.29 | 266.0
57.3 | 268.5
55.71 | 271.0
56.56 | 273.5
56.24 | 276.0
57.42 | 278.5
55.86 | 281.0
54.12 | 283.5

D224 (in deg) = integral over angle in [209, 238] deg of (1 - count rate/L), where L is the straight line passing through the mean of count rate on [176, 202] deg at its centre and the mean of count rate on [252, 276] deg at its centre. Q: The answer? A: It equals 4.2 deg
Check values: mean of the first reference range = 57.4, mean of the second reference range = 57.1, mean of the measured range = 49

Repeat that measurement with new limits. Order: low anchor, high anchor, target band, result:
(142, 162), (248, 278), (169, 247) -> -2.8 deg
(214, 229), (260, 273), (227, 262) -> -1.6 deg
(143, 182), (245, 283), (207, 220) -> 2.1 deg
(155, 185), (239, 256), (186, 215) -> 1.6 deg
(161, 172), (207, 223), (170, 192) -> -2.9 deg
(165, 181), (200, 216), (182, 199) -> -1.6 deg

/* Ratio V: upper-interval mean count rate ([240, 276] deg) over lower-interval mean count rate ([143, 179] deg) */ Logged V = 1.11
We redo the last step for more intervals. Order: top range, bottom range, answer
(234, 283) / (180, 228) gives 1.08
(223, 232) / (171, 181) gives 0.88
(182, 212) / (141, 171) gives 1.13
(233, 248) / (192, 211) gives 1.02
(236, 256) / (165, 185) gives 0.96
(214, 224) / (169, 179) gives 0.81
